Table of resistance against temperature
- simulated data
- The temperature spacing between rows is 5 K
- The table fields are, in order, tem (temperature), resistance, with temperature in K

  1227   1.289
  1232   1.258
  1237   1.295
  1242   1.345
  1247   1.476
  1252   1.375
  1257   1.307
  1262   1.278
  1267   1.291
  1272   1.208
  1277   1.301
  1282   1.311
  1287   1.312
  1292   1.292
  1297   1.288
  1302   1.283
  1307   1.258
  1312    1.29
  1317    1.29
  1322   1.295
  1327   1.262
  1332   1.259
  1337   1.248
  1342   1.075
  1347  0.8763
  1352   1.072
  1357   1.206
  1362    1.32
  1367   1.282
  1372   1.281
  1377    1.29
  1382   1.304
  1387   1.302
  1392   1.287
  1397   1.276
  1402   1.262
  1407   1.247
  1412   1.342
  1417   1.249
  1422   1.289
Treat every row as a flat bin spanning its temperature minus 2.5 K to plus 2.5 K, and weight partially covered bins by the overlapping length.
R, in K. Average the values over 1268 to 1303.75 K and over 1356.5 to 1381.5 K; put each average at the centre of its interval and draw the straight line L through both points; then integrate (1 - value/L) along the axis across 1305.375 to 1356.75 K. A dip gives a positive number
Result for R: 3.7 K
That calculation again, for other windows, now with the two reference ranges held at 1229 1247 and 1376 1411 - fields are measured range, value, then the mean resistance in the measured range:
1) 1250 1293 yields 0.60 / 1.3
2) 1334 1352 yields 3.11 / 1.07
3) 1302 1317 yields 0.31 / 1.28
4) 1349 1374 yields 1.30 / 1.22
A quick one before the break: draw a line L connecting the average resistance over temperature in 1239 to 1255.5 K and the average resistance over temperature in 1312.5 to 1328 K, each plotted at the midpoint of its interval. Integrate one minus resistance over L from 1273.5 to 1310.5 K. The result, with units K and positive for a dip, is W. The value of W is 1.0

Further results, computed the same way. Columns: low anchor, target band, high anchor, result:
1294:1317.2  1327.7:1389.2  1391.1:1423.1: 3.3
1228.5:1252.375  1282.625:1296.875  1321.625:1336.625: 0.0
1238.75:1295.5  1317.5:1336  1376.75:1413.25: 0.4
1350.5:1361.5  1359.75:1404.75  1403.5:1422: -2.4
